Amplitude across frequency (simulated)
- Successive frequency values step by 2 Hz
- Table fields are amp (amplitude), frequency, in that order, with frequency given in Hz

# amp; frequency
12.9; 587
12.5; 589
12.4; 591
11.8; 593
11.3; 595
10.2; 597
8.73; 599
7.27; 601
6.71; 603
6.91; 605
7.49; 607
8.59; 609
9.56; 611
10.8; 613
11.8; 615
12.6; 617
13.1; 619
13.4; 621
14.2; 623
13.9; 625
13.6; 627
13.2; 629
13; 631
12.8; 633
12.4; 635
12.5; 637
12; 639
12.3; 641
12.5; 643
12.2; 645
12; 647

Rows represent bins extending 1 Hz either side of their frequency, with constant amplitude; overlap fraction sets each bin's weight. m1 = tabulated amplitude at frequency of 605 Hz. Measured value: 6.91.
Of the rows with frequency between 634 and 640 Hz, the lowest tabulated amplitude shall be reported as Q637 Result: 12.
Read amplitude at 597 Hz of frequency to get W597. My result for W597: 10.2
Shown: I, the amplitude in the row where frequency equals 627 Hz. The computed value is 13.6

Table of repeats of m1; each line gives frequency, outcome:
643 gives 12.5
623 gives 14.2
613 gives 10.8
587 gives 12.9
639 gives 12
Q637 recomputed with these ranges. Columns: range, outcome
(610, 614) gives 9.56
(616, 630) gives 12.6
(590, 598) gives 10.2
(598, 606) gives 6.71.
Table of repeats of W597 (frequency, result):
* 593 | 11.8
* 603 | 6.71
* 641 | 12.3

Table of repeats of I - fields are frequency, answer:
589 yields 12.5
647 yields 12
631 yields 13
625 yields 13.9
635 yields 12.4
